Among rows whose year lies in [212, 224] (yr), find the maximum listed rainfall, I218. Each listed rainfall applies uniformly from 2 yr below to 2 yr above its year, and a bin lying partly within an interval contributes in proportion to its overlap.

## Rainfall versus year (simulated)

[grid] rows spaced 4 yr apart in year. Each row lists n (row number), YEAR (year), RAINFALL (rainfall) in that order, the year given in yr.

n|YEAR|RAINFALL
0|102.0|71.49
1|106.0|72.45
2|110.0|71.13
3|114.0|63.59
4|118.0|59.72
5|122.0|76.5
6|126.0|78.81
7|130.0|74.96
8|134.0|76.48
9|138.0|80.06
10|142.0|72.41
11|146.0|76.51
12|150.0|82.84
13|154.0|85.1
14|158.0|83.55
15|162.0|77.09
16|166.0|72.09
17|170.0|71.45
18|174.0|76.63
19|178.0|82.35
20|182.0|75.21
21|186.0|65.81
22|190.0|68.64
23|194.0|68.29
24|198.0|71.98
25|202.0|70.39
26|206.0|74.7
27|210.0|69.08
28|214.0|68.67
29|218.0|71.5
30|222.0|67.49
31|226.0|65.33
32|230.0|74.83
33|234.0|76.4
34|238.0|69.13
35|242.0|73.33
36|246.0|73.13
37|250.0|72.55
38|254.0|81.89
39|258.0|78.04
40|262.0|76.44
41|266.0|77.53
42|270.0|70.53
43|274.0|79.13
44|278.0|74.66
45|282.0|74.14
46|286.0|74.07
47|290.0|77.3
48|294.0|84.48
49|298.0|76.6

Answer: 71.5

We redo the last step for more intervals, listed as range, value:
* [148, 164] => 85.1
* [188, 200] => 71.98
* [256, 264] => 78.04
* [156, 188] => 83.55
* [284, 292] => 77.3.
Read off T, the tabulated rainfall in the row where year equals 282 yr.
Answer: 74.14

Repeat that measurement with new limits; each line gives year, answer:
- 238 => 69.13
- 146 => 76.51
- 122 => 76.5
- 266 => 77.53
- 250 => 72.55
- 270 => 70.53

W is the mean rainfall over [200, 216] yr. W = 70.7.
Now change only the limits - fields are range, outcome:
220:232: 69.2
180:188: 70.5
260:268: 77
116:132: 72.5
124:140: 77.6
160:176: 74.3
